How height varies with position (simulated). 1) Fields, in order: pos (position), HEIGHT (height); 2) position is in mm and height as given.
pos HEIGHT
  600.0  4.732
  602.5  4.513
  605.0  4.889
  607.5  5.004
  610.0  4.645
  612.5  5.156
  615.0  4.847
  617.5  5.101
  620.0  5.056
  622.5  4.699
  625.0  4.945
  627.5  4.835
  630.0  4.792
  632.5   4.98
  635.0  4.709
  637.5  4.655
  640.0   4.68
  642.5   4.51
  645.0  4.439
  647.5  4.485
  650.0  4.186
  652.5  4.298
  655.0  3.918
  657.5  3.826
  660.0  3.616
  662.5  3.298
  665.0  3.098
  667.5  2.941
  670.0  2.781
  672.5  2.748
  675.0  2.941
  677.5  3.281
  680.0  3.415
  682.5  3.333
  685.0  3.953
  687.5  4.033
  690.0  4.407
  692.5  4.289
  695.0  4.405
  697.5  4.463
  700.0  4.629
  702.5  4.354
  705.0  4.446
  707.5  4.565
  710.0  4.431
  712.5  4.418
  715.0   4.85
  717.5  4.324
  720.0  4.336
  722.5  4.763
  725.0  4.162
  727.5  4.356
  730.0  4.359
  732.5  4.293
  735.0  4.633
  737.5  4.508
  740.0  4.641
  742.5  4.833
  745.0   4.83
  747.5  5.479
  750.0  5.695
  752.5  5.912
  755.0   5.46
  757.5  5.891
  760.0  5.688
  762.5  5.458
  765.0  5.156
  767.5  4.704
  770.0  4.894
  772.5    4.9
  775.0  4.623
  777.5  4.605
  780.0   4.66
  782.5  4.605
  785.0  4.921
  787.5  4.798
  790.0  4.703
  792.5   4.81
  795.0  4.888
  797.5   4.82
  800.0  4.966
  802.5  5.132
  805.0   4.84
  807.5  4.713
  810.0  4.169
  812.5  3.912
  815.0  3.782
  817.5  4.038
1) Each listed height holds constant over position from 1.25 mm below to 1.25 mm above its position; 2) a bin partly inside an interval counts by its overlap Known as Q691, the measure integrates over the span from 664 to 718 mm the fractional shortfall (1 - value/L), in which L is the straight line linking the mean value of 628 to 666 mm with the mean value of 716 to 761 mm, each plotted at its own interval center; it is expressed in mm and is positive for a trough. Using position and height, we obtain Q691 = 7.8 mm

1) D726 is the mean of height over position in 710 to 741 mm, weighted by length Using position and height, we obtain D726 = 4.47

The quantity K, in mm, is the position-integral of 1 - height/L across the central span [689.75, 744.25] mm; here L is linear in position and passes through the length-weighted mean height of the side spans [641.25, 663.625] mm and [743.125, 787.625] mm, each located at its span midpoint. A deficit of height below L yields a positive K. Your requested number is 2.2 mm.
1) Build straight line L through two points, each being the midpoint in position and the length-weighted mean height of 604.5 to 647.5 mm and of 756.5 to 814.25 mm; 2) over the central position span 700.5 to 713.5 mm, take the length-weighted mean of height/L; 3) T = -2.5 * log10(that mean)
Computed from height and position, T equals 0.09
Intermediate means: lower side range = 4.81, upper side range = 4.85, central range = 4.45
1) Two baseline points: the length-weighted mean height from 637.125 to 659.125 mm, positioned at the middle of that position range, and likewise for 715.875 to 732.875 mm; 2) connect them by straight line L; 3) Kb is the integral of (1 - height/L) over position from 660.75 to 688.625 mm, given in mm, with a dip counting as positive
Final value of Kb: 6.9 mm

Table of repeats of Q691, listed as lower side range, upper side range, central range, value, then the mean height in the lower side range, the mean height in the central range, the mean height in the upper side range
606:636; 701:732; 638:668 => 4.8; 4.9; 3.98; 4.44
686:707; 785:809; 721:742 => 0.3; 4.38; 4.48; 4.85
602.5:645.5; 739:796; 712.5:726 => 1.3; 4.82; 4.49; 5.05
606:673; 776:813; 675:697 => 2.9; 4.33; 3.86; 4.72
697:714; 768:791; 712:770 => -3.8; 4.48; 4.91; 4.74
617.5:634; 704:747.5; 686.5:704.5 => 1.1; 4.9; 4.38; 4.54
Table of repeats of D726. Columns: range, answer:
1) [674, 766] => 4.57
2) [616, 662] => 4.52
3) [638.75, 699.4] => 3.81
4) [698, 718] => 4.51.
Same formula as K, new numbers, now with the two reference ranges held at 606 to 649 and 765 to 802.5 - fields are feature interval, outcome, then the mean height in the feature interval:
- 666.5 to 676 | 3.9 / 2.85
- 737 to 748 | -0.1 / 4.84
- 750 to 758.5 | -1.7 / 5.74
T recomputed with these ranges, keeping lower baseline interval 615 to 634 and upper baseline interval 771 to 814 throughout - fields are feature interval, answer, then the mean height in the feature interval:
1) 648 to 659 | 0.19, 4.08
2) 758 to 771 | -0.11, 5.23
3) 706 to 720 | 0.07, 4.5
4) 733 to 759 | -0.09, 5.17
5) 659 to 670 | 0.46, 3.18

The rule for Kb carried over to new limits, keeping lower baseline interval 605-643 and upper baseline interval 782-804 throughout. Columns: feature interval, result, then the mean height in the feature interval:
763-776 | -0.1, 4.89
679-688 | 2.2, 3.66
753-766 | -1.9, 5.56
